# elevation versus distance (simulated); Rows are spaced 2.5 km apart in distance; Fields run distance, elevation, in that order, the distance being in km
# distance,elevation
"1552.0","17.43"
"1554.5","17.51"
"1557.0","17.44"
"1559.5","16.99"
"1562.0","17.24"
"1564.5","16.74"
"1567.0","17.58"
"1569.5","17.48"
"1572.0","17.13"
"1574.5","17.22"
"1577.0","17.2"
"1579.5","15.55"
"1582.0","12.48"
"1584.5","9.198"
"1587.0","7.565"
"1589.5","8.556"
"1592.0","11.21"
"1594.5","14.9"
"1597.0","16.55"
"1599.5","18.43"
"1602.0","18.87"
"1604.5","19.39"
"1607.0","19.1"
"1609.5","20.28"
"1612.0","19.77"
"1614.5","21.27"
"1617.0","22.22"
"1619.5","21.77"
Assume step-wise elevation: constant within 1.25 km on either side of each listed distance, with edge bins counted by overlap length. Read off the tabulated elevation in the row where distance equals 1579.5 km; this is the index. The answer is 15.55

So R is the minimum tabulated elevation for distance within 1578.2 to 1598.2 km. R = 7.565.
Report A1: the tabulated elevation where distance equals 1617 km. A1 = 22.22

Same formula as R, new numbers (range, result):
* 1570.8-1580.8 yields 15.55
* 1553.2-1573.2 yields 16.74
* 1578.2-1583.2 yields 12.48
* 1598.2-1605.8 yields 18.43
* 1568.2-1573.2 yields 17.13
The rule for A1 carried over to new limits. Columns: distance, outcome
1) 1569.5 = 17.48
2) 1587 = 7.565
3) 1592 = 11.21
